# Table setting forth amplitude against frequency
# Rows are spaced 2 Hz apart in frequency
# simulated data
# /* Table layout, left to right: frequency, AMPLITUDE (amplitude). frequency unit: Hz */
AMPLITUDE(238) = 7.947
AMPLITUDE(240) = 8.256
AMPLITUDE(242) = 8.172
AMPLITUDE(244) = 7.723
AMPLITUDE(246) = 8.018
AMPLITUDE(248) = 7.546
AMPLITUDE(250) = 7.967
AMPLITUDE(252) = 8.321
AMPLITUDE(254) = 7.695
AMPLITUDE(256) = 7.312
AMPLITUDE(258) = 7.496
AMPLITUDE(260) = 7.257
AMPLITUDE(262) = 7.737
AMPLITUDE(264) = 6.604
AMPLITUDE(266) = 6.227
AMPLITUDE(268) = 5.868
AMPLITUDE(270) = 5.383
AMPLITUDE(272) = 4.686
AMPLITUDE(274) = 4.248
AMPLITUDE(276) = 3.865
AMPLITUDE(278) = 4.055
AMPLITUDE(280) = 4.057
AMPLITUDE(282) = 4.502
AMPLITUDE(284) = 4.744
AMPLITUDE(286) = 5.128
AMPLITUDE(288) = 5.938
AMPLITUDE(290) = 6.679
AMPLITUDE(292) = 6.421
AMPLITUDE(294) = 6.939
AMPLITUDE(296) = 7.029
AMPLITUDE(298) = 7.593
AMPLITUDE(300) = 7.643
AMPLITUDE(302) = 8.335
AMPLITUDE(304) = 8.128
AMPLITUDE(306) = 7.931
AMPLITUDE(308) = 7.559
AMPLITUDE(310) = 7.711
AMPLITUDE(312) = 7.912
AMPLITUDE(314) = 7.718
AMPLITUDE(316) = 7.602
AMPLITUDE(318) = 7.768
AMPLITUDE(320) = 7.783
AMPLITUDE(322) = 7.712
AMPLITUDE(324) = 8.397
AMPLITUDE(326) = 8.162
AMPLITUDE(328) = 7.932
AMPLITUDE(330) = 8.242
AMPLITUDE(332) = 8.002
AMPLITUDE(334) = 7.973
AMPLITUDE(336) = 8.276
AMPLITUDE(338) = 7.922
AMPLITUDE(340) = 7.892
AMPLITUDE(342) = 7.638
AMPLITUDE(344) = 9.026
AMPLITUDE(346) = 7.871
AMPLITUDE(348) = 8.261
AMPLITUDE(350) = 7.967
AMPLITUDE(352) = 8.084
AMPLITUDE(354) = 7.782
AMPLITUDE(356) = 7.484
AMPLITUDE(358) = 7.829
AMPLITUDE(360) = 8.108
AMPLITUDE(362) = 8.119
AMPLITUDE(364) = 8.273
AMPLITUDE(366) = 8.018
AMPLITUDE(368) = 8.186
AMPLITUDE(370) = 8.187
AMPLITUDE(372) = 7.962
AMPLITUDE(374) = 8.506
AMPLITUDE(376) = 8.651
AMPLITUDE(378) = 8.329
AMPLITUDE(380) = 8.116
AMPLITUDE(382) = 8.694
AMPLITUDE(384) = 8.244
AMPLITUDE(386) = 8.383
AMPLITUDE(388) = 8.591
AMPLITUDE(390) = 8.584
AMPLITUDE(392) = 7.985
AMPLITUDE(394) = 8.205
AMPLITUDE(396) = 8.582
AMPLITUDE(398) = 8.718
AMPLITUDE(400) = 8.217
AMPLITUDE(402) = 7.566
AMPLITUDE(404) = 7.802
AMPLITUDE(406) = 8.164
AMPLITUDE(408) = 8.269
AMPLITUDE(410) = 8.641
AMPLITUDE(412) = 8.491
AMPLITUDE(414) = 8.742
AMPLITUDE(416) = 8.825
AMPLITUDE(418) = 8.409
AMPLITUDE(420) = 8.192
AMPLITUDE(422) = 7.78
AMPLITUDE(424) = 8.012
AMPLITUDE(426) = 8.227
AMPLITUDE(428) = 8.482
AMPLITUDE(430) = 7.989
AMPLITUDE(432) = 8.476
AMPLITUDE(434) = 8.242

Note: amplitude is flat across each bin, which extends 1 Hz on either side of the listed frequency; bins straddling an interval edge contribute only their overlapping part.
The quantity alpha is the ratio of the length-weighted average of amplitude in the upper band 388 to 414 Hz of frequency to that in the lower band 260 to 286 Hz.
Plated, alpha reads 1.58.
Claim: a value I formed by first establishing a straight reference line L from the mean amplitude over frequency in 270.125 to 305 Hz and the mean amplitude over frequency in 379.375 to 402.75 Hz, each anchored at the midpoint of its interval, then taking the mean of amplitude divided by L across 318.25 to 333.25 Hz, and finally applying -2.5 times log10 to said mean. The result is -0.18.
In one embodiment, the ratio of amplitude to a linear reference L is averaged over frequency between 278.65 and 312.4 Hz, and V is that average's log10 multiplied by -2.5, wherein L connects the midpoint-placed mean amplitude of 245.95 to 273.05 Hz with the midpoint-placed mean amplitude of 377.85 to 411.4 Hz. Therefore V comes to 0.10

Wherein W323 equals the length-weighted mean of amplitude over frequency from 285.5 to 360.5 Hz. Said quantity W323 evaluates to 7.71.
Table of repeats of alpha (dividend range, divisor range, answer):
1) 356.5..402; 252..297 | 1.39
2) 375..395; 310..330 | 1.06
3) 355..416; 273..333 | 1.21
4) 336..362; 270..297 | 1.52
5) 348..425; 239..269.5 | 1.11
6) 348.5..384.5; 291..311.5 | 1.08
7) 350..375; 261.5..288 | 1.56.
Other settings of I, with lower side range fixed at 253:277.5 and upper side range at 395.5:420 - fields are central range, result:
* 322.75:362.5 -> -0.099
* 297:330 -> -0.144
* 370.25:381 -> -0.060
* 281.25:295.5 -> 0.121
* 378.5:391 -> -0.057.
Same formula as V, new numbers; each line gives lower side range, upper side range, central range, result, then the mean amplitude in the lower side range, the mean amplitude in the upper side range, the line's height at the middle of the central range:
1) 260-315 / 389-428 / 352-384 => -0.07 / 6.34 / 8.29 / 7.64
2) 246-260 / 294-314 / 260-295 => 0.36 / 7.71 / 7.72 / 7.71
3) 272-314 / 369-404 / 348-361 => -0.04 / 6.32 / 8.31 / 7.63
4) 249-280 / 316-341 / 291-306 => -0.04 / 6.24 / 7.99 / 7.17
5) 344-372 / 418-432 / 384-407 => -0.02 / 8.05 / 8.16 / 8.11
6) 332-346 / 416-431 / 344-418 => -0.01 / 8.09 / 8.2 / 8.15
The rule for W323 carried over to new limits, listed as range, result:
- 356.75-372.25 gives 8.08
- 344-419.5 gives 8.25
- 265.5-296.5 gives 5.32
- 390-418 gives 8.34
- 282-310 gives 6.87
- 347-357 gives 7.92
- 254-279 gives 5.97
